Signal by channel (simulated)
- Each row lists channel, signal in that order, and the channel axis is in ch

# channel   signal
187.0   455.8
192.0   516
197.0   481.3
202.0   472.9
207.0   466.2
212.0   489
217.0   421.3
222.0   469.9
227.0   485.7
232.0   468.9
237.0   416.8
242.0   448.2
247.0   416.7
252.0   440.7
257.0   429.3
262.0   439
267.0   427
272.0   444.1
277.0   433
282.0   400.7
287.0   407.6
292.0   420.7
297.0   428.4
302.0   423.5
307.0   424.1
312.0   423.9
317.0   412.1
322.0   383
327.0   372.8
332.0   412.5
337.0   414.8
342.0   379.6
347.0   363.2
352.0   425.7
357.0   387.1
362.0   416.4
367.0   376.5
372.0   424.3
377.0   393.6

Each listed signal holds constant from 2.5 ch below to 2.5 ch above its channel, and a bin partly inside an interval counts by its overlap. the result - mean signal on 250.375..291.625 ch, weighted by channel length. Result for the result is 427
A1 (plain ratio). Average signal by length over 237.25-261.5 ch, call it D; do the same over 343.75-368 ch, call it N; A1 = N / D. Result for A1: 0.91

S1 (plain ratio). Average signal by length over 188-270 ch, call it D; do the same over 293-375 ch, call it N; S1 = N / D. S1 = 0.89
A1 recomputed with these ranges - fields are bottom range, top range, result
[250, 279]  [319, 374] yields 0.91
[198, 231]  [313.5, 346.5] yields 0.84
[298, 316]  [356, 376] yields 0.95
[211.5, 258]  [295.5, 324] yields 0.93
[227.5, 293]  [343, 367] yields 0.91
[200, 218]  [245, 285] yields 0.92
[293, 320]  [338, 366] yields 0.94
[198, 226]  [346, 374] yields 0.86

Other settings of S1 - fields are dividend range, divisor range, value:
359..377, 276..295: 0.97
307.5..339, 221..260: 0.91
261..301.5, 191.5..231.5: 0.90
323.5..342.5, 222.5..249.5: 0.88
